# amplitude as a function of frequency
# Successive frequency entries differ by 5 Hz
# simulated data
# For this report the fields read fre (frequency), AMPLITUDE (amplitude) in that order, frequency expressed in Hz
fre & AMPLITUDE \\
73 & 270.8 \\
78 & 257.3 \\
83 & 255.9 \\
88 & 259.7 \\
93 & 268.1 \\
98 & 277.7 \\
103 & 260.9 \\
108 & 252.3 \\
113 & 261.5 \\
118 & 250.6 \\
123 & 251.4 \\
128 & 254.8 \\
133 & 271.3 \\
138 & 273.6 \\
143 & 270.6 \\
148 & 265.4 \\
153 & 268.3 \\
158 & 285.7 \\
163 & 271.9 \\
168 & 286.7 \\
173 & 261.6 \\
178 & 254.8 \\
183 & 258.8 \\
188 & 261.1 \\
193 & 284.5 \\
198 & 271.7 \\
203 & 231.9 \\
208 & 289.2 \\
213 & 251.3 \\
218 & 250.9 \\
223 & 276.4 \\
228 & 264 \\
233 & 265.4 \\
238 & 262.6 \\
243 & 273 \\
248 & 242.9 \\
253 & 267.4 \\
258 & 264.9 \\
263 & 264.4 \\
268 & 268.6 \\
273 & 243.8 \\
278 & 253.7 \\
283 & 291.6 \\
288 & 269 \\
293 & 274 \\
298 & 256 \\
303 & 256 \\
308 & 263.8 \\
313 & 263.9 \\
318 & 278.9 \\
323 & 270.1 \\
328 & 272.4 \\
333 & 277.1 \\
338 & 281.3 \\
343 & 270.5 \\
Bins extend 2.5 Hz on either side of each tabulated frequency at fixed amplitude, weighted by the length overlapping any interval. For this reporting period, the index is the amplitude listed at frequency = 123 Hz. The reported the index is 251.4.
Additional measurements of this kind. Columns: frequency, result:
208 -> 289.2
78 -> 257.3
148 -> 265.4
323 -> 270.1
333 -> 277.1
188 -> 261.1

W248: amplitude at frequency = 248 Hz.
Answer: 242.9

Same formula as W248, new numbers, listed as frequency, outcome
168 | 286.7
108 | 252.3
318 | 278.9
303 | 256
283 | 291.6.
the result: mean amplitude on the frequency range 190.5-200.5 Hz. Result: 278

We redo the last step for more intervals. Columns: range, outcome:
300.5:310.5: 260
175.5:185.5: 257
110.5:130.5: 255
